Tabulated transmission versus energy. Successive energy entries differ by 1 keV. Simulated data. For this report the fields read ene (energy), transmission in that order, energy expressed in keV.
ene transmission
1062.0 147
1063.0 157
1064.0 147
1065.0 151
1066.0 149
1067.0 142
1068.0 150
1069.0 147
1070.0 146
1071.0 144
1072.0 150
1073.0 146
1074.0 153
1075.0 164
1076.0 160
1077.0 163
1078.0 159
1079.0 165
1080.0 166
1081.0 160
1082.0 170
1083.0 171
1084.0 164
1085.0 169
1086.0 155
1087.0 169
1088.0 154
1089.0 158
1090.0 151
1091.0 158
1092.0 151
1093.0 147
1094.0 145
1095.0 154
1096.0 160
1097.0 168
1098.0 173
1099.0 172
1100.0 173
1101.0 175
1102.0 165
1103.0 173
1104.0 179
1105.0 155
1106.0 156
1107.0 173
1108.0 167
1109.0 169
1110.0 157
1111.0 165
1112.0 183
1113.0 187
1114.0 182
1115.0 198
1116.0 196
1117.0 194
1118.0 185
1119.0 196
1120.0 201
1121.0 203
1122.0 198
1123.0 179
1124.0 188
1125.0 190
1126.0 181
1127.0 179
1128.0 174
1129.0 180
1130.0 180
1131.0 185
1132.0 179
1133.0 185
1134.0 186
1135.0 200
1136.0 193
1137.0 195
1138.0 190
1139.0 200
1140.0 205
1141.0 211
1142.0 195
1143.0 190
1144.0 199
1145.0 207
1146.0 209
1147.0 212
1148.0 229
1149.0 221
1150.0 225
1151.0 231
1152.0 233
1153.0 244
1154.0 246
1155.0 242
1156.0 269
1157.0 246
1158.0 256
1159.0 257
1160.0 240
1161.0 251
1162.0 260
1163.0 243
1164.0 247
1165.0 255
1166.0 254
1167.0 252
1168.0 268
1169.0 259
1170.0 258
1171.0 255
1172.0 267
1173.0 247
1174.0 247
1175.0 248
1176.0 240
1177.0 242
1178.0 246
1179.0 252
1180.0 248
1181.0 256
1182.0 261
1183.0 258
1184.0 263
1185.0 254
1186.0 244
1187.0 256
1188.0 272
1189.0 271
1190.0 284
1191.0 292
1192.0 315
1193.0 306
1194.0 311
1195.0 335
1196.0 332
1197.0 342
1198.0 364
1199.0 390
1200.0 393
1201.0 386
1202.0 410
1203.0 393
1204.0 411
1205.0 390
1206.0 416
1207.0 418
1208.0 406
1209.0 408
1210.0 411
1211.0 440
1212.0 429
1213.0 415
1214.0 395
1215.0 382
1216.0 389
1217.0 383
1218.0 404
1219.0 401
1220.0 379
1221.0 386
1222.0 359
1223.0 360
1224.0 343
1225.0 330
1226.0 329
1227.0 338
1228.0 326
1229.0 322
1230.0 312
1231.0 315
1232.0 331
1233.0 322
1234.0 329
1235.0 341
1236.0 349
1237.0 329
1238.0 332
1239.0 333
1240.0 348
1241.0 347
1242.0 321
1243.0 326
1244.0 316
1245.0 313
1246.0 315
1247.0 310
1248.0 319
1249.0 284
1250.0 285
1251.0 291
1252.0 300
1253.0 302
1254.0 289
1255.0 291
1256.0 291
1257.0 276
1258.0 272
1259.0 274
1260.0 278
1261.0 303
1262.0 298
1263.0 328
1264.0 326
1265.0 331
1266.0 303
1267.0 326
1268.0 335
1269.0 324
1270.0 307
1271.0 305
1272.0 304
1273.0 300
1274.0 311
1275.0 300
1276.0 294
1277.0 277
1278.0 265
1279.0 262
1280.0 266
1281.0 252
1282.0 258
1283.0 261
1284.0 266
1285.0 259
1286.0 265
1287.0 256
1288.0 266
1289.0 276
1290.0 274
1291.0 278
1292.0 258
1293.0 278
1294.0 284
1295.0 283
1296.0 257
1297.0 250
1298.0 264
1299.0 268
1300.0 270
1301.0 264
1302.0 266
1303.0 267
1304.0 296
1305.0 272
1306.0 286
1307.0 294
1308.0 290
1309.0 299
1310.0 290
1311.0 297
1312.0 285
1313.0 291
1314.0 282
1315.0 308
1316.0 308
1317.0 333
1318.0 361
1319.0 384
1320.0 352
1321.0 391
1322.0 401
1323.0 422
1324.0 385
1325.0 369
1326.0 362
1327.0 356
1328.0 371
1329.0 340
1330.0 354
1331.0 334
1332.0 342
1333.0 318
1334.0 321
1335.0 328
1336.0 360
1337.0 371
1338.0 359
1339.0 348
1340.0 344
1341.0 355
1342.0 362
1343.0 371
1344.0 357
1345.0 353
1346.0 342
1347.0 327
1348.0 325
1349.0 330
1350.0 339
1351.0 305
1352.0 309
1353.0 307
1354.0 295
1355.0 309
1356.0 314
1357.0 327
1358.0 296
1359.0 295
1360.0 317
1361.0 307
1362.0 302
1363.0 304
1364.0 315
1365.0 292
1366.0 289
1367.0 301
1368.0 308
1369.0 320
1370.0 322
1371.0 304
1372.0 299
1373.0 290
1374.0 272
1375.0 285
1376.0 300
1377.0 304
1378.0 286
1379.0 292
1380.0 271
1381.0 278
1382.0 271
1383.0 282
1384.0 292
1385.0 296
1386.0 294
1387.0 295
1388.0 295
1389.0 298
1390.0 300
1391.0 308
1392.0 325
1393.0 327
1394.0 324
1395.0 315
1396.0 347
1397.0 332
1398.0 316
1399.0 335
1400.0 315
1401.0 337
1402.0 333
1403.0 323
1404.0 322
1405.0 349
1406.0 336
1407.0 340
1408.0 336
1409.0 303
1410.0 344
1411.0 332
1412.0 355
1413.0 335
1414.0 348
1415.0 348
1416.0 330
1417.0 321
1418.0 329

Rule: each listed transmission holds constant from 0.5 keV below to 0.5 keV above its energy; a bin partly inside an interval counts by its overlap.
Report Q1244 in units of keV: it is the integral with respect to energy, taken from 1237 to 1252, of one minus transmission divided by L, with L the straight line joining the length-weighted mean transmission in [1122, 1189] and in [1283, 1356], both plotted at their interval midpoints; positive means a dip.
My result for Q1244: -2.3 keV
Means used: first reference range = 228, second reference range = 315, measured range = 317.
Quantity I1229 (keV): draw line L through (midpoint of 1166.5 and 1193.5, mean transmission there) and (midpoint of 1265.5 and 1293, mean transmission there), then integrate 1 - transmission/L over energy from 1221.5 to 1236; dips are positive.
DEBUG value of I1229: -3.3 keV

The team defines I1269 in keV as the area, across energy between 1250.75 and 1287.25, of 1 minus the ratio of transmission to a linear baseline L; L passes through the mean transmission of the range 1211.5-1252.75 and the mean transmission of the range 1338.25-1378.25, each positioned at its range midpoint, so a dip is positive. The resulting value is 4.8 keV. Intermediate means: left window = 342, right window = 316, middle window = 291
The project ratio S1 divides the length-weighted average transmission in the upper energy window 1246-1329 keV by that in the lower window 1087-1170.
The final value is 1.51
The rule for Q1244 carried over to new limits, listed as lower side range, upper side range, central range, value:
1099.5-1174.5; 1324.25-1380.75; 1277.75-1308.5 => 2.3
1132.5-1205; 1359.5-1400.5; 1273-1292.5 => 0.8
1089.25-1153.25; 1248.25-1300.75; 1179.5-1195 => -3.1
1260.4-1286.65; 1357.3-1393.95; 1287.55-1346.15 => -4.7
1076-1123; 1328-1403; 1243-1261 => -2.9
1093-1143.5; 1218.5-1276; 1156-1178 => -1.8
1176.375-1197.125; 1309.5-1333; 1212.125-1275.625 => -4.8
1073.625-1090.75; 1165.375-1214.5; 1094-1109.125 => 1.8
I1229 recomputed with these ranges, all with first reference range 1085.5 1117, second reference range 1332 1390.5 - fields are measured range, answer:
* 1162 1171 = -2.25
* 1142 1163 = -3.91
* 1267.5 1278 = -1.61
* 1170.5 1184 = -2.70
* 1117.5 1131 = -0.54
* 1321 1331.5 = -2.76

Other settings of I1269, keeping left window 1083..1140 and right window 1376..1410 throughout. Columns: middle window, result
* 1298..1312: -0.60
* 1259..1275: -3.79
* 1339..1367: -2.85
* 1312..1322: -2.18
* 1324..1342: -4.30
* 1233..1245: -4.80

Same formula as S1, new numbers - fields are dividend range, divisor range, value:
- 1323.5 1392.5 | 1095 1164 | 1.61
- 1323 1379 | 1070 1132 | 1.92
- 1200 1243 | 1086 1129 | 2.12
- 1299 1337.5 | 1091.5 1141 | 1.82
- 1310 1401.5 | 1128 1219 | 1.15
